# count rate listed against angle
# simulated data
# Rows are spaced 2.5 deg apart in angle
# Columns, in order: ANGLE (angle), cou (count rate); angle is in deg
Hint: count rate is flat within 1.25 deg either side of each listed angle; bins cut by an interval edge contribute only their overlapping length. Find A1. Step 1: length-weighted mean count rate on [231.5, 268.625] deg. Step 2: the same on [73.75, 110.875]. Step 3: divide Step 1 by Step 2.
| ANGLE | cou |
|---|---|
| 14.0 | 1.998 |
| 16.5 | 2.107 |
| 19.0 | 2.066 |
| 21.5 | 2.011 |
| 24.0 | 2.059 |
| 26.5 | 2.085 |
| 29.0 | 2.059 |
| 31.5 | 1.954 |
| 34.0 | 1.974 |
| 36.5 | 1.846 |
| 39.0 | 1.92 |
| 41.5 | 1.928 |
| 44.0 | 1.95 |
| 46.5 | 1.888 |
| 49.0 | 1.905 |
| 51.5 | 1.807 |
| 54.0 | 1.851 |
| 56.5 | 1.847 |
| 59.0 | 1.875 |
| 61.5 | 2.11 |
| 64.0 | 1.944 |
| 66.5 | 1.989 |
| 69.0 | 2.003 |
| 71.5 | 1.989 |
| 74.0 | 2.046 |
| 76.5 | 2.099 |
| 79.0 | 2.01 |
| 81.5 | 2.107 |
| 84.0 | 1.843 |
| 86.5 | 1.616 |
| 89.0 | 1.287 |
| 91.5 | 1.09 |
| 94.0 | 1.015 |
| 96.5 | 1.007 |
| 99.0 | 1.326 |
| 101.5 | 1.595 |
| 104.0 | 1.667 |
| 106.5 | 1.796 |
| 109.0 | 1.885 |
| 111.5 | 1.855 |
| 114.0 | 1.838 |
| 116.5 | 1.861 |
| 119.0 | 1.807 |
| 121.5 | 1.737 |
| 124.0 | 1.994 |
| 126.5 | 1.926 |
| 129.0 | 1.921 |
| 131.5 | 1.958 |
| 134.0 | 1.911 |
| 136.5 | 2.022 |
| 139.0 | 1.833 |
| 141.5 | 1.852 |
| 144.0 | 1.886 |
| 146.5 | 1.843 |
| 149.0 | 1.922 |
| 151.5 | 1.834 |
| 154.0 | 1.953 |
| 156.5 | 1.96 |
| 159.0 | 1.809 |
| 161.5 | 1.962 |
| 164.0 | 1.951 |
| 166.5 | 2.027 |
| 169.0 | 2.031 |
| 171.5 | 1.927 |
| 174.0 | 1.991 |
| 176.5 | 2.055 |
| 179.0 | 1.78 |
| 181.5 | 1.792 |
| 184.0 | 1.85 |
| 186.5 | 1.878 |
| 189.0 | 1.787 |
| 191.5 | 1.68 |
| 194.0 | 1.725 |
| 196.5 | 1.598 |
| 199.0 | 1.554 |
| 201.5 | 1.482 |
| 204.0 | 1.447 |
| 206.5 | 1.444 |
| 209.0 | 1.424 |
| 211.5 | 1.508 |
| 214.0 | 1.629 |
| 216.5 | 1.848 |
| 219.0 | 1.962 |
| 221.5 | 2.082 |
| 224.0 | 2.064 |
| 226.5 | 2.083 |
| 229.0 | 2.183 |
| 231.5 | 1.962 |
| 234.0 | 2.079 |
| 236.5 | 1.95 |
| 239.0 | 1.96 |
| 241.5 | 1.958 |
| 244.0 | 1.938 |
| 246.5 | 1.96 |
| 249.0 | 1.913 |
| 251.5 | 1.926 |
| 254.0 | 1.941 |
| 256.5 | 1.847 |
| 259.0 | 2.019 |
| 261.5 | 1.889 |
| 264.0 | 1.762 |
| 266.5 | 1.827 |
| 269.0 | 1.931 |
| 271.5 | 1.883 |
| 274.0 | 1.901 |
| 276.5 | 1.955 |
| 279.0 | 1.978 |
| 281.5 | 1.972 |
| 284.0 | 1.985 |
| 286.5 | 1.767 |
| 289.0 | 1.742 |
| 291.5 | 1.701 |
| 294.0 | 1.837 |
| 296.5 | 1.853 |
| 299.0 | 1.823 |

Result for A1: 1.19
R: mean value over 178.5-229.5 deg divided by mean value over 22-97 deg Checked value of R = 0.9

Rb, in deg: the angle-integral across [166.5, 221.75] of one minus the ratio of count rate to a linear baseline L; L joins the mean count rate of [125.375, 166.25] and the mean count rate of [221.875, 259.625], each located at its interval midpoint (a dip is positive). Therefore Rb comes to 5.68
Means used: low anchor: 1.91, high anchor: 1.99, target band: 1.75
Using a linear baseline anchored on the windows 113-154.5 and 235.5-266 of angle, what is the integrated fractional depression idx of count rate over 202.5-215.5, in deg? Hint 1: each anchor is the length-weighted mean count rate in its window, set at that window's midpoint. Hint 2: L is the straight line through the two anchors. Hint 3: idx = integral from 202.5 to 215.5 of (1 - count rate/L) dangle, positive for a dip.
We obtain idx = 2.8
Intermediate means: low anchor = 1.89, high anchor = 1.92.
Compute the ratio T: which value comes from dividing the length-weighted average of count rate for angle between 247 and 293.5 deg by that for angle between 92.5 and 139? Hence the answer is 1.09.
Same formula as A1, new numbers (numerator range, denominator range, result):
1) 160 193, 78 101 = 1.29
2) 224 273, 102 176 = 1.03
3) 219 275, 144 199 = 1.05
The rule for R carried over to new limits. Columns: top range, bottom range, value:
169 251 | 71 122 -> 1.09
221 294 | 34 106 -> 1.09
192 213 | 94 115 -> 0.97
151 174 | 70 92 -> 1.07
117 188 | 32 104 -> 1.07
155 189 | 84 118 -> 1.25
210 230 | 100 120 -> 1.07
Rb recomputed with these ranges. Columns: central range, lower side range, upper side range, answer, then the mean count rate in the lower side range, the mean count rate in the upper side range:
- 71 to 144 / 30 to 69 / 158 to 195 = 5.76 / 1.92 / 1.88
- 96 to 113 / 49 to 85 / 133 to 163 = 2.76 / 1.96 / 1.9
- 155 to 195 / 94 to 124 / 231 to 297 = -2.90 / 1.66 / 1.9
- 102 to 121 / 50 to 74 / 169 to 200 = 0.85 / 1.94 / 1.81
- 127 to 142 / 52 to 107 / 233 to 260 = -0.96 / 1.73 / 1.95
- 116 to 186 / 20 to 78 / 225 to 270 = 1.80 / 1.96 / 1.95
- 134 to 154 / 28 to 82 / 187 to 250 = -0.15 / 1.96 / 1.81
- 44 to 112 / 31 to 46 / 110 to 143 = 5.29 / 1.93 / 1.89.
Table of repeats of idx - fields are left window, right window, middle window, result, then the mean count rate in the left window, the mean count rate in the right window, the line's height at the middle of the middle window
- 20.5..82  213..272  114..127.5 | 0.7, 1.97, 1.94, 1.96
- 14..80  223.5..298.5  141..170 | 0.4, 1.97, 1.92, 1.95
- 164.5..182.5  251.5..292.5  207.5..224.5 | 1.3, 1.95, 1.88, 1.92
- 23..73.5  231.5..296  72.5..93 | 2.0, 1.95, 1.91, 1.94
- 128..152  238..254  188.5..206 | 3.0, 1.9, 1.94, 1.92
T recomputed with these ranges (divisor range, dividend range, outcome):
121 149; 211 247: 1.03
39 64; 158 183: 1.01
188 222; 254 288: 1.16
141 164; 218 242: 1.07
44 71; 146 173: 1.00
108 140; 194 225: 0.88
